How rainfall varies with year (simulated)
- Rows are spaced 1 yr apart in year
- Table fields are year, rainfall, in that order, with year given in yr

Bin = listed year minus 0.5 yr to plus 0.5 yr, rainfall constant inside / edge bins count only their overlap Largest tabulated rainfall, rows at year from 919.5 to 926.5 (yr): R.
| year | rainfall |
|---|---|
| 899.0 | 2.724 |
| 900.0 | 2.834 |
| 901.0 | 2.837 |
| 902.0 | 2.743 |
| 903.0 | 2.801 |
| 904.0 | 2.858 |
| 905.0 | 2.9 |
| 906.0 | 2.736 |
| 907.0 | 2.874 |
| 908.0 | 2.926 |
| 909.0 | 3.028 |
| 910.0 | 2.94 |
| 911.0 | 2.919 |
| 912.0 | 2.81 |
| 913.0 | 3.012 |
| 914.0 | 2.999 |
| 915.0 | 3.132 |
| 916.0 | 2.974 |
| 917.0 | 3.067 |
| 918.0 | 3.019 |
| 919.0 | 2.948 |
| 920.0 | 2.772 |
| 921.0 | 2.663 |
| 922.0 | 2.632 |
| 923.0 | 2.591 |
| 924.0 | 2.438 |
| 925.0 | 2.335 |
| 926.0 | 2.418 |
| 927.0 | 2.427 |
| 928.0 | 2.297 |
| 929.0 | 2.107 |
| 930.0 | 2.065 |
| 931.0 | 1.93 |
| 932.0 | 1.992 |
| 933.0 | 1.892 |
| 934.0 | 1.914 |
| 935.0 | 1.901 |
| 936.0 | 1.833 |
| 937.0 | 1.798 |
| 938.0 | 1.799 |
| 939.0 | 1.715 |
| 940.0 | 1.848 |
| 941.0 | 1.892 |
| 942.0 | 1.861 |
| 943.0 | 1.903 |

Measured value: 2.772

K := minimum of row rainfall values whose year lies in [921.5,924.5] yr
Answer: 2.438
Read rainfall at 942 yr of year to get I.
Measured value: 1.861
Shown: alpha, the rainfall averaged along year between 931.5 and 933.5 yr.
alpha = 1.94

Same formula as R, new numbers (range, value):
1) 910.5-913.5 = 3.012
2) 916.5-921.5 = 3.067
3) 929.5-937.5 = 2.065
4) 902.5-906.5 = 2.9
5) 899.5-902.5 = 2.837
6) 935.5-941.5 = 1.892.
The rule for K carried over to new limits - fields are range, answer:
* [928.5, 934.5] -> 1.892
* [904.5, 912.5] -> 2.736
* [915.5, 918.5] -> 2.974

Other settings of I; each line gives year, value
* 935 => 1.901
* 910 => 2.94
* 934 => 1.914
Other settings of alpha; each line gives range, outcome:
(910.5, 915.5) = 2.97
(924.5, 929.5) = 2.32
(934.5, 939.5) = 1.81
